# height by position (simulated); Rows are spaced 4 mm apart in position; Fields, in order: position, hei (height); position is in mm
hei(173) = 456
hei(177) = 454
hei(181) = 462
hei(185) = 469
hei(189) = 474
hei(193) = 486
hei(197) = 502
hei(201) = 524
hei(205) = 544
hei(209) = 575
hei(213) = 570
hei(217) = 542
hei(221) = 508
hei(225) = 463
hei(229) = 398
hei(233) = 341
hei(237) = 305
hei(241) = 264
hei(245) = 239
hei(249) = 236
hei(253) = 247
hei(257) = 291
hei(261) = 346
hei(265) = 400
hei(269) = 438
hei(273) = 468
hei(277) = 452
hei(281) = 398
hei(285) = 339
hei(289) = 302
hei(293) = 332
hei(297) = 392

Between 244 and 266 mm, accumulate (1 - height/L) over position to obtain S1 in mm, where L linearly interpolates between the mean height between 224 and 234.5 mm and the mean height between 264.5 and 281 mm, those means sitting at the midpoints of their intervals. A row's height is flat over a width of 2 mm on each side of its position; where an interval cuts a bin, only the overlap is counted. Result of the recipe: 6.9 mm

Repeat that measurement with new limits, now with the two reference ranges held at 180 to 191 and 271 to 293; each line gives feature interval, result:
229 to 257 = 9.2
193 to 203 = -1.1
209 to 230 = -3.2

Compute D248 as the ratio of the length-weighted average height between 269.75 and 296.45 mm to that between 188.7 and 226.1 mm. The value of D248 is 0.74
